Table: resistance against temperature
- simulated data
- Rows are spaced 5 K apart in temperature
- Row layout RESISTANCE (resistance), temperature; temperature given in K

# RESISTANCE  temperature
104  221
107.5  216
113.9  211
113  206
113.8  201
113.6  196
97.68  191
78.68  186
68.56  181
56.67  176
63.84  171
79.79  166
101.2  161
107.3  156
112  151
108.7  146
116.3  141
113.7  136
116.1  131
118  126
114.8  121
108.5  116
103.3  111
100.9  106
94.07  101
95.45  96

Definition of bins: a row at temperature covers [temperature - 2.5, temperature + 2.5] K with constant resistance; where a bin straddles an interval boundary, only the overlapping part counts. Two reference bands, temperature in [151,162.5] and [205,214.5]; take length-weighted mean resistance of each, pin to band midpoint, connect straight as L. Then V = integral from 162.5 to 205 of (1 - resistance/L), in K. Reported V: 9.4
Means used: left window 106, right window 113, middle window 85.5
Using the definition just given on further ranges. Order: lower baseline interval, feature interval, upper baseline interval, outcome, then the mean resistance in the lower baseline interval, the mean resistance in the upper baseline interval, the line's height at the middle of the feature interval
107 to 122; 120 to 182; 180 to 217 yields 4.0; 107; 102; 105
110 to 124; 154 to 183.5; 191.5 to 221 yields 8.3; 110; 111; 110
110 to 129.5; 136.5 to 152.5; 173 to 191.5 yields -2.7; 112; 72.7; 96.4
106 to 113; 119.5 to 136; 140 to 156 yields -1.5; 102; 111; 107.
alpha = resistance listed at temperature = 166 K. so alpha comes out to 79.79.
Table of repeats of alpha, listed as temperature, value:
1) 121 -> 114.8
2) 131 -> 116.1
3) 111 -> 103.3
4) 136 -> 113.7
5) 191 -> 97.68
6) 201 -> 113.8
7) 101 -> 94.07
